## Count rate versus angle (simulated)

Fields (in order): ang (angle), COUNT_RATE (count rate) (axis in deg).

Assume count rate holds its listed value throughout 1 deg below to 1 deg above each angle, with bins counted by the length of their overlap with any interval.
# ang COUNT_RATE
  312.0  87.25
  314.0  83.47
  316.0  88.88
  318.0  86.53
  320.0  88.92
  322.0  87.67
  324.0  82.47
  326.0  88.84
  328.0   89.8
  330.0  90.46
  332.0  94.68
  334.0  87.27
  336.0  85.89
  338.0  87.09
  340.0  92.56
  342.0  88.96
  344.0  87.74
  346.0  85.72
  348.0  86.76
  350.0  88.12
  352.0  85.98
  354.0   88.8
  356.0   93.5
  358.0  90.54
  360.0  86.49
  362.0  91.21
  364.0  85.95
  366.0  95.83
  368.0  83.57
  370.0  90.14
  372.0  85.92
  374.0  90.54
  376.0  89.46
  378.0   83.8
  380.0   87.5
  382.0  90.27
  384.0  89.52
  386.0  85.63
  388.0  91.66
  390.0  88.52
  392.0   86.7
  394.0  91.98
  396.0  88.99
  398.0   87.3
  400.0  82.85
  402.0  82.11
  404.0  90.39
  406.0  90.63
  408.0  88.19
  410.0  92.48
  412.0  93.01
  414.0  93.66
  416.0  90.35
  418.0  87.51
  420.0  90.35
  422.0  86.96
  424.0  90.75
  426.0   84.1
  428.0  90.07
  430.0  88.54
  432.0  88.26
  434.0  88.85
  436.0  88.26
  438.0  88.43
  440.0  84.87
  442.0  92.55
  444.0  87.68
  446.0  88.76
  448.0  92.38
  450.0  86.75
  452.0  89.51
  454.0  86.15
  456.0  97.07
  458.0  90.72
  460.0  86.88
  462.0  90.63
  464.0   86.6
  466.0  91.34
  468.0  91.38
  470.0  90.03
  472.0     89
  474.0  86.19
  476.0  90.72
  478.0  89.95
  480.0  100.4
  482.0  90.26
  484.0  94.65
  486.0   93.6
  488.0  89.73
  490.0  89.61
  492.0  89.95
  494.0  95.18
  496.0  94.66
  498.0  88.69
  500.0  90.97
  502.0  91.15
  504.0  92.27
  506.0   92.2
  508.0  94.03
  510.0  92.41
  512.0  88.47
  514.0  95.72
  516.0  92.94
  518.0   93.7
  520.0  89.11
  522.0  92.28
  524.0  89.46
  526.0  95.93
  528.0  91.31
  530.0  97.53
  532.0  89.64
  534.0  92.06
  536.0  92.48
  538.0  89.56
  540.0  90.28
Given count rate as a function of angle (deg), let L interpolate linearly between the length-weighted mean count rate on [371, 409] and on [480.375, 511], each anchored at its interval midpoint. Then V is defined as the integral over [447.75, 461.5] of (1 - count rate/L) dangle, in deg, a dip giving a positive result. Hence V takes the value 0.1 deg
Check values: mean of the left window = 88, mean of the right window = 92.1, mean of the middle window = 89.8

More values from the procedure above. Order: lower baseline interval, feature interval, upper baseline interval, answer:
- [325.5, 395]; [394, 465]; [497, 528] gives 1.0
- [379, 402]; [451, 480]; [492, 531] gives 0.2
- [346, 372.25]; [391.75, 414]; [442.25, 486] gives 0.1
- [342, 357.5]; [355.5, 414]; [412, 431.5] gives 0.0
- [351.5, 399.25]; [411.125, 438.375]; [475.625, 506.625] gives 0.3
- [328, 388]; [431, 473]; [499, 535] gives 0.7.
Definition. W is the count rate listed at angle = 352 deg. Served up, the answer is 85.98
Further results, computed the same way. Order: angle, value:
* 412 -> 93.01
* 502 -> 91.15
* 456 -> 97.07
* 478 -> 89.95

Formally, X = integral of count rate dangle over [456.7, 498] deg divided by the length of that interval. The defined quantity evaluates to 91.1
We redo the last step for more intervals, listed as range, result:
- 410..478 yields 89.4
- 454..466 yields 90.1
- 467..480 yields 90.4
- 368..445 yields 88.6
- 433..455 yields 88.6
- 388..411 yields 88.3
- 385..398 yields 88.8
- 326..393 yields 88.7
